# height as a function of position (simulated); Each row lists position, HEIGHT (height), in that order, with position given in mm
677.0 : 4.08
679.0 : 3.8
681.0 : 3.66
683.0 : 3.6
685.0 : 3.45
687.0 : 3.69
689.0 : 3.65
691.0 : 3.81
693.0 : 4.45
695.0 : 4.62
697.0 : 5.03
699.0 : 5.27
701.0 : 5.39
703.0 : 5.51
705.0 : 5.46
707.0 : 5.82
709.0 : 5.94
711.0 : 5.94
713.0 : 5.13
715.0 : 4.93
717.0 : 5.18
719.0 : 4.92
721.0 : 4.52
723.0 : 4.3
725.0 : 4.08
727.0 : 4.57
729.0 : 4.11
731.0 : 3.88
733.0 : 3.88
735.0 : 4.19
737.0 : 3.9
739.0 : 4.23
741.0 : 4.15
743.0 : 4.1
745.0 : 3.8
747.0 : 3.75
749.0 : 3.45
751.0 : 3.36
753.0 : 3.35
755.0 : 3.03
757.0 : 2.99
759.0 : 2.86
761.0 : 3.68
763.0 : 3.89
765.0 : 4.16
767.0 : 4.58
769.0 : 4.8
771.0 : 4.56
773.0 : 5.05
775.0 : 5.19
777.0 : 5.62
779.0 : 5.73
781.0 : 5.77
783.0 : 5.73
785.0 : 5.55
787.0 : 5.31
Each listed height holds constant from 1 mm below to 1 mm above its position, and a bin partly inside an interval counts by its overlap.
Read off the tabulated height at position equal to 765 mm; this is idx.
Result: 4.16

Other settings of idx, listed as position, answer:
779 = 5.73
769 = 4.8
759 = 2.86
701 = 5.39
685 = 3.45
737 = 3.9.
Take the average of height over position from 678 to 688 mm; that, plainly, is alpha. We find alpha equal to 3.64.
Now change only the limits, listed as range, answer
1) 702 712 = 5.73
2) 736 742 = 4.09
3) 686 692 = 3.72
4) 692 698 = 4.7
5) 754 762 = 3.14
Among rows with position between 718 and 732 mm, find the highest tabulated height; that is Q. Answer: 4.92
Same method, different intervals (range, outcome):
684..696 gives 4.62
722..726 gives 4.3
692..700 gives 5.27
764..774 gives 5.05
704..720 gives 5.94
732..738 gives 4.19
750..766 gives 4.16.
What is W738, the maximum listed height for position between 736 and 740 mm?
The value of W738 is 4.23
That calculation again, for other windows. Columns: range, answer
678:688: 3.8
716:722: 5.18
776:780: 5.73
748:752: 3.45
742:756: 4.1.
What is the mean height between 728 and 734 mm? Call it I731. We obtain 3.96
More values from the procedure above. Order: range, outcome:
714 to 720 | 5.01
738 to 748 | 4.01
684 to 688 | 3.57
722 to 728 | 4.32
